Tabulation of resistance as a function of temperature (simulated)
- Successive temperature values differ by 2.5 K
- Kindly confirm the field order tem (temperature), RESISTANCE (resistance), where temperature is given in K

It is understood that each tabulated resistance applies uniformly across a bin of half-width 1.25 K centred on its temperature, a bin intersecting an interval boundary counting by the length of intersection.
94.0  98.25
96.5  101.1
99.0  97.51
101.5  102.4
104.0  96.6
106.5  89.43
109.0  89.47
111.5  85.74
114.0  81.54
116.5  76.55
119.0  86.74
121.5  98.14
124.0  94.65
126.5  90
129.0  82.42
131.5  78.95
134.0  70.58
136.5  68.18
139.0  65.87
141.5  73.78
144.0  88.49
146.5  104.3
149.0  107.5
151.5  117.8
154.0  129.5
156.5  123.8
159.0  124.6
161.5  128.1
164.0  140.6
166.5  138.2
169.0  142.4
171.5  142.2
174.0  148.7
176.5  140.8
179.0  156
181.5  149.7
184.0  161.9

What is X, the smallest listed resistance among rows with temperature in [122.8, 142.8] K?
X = 65.87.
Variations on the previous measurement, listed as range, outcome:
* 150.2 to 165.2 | 117.8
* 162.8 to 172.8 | 138.2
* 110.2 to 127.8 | 76.55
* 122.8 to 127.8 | 90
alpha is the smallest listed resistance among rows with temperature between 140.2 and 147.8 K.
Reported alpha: 73.78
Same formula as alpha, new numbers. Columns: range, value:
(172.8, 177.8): 140.8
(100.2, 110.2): 89.43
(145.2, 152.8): 104.3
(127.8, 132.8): 78.95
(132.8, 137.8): 68.18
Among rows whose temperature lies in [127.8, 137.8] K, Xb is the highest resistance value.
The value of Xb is 82.42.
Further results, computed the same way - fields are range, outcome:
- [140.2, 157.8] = 129.5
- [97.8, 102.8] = 102.4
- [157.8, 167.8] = 140.6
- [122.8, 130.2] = 94.65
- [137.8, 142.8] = 73.78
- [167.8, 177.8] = 148.7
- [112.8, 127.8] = 98.14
